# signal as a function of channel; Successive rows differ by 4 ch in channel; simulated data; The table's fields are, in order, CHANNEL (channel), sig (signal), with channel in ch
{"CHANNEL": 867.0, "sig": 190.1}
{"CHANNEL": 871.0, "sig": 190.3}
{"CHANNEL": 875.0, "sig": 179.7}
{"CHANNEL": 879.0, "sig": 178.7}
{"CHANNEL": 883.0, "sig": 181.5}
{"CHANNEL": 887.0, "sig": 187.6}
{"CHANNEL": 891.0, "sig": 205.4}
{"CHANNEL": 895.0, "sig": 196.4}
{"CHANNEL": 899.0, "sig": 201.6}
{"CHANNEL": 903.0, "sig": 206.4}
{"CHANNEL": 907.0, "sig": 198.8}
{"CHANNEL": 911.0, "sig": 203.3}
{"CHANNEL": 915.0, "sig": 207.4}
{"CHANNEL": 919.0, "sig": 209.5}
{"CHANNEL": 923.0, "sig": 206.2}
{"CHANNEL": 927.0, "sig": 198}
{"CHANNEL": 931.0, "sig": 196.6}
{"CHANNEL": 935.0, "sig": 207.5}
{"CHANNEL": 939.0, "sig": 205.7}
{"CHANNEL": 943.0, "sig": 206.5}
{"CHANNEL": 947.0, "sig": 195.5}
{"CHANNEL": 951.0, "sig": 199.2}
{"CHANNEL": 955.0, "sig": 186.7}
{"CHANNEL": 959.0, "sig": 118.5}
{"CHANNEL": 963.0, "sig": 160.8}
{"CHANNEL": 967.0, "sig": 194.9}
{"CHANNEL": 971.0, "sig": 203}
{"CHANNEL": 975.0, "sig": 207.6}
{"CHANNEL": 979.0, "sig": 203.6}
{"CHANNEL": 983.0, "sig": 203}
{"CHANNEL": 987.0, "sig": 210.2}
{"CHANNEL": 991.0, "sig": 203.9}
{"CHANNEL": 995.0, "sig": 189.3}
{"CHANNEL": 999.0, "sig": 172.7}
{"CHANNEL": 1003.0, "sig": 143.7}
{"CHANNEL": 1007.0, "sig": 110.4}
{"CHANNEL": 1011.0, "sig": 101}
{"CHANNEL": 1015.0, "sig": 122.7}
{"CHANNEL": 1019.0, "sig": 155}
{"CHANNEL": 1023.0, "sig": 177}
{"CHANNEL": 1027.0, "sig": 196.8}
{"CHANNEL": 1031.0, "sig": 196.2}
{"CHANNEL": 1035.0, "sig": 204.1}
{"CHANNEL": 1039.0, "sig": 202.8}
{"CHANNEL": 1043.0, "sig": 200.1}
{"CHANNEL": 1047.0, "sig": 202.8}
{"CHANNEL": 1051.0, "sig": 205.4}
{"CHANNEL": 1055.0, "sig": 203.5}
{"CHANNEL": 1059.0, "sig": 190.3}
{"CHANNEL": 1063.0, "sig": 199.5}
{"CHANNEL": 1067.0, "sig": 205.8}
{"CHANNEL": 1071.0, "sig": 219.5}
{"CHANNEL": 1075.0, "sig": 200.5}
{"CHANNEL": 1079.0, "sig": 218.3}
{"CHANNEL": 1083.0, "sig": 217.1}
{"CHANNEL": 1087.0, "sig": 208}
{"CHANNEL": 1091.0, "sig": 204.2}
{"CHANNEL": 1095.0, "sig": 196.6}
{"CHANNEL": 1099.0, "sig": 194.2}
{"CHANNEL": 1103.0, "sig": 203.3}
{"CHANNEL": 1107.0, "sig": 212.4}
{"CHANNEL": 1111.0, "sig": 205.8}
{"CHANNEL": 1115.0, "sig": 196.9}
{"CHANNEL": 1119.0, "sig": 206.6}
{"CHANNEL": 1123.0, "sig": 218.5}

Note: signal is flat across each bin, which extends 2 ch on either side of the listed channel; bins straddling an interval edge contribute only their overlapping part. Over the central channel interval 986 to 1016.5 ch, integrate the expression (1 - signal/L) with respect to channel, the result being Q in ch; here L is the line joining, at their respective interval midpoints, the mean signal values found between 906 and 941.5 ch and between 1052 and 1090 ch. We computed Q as 7.4 ch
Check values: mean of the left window 204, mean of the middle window 156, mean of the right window 207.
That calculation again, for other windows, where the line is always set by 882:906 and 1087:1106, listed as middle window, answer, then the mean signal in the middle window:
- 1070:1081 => -0.63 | 212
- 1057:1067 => 0.17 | 197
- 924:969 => 2.19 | 189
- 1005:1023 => 6.42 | 128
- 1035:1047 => -0.12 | 202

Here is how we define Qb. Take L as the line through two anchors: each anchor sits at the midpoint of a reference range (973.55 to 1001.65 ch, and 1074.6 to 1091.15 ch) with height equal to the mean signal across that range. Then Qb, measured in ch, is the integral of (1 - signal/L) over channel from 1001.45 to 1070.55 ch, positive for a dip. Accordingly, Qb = 8.8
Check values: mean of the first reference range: 197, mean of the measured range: 179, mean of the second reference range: 211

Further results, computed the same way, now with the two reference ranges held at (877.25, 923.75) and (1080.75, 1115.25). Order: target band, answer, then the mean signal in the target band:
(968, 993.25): -0.5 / 205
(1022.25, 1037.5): 0.6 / 195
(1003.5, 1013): 4.2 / 112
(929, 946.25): -0.3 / 203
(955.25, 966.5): 2.6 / 154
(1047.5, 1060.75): 0.2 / 200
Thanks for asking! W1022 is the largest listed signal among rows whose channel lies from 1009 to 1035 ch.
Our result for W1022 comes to 204.1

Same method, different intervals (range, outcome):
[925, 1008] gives 210.2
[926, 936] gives 207.5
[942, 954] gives 206.5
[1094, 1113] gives 212.4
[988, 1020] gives 203.9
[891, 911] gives 206.4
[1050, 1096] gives 219.5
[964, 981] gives 207.6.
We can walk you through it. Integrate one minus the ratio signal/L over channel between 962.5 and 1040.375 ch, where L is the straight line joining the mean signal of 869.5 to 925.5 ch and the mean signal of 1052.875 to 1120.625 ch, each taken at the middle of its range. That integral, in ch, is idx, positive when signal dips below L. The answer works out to 8.9 ch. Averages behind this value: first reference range 197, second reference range 205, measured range 178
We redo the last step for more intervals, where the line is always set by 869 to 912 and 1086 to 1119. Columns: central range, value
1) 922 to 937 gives -0.5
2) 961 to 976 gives 0.5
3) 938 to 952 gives -0.4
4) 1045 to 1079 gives -0.6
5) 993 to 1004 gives 1.5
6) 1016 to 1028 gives 1.8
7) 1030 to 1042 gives -0.1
